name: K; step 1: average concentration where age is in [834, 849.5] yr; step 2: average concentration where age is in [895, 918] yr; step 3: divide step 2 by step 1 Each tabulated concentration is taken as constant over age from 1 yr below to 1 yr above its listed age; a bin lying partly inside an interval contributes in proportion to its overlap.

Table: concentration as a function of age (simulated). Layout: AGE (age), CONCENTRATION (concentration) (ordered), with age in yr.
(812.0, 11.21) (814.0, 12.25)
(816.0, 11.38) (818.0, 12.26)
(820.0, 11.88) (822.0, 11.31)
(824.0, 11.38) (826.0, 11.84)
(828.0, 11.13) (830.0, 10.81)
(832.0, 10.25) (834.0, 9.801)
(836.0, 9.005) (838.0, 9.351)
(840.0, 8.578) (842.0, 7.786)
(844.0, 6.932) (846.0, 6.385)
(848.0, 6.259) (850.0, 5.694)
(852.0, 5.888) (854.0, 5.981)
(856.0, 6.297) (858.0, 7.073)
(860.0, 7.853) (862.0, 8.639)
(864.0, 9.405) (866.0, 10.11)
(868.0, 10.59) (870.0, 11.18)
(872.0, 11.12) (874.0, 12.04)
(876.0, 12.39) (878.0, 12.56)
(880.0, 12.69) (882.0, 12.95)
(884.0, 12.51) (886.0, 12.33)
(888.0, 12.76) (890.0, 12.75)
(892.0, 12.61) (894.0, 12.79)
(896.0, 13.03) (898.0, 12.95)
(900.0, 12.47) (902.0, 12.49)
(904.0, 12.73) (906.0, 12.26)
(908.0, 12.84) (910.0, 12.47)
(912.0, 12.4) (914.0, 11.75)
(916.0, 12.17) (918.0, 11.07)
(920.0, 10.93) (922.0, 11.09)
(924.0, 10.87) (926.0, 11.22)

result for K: 1.6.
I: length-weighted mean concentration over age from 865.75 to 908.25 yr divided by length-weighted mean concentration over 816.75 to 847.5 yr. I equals 1.2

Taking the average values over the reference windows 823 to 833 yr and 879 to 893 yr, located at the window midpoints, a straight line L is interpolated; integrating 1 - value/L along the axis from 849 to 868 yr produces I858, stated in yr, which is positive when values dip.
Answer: 6.9 yr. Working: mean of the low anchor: 11.1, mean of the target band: 7.6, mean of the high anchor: 12.7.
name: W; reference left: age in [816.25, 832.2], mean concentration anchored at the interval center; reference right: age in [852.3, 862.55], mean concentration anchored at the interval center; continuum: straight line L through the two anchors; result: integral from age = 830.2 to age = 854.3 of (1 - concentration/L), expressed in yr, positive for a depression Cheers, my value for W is 3.47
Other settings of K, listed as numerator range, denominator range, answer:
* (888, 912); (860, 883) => 1.14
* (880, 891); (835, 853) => 1.73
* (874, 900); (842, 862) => 1.90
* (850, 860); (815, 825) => 0.55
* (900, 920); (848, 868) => 1.62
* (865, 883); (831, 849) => 1.42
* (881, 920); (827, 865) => 1.55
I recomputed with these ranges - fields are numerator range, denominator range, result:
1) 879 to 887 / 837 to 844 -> 1.51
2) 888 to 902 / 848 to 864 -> 1.85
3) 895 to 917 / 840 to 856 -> 1.91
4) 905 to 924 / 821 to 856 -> 1.37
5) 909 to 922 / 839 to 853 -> 1.73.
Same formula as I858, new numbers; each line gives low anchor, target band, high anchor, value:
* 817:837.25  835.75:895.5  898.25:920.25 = 9.3 yr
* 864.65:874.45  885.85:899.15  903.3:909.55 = -0.9 yr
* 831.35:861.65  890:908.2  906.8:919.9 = -2.7 yr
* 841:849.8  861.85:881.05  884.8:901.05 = -2.2 yr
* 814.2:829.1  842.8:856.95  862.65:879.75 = 6.4 yr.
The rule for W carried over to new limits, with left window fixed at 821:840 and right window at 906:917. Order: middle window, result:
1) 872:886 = -1.02 yr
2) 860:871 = 1.43 yr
